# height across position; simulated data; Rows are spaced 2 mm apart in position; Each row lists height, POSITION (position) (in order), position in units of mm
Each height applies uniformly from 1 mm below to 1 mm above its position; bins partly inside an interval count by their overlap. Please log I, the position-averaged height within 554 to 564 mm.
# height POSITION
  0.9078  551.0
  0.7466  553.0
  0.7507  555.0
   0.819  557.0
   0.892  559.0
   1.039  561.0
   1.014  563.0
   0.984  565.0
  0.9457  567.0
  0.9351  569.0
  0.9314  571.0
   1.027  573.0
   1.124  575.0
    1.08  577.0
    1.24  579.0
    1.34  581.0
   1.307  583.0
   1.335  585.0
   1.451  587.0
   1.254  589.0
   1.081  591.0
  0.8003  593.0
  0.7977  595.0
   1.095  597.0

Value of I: 0.903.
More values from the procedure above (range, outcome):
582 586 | 1.32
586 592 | 1.26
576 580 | 1.16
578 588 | 1.33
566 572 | 0.937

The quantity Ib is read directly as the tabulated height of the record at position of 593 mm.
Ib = 0.8003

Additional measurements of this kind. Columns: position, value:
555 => 0.7507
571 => 0.9314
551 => 0.9078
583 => 1.307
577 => 1.08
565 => 0.984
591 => 1.081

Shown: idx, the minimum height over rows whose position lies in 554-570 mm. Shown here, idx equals 0.7507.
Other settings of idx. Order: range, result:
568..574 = 0.9314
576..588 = 1.08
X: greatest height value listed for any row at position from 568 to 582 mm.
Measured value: 1.34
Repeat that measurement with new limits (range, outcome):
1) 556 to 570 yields 1.039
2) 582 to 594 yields 1.451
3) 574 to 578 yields 1.124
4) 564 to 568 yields 0.984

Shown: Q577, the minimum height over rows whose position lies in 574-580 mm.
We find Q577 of 1.08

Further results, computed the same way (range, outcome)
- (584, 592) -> 1.081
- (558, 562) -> 0.892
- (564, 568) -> 0.9457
